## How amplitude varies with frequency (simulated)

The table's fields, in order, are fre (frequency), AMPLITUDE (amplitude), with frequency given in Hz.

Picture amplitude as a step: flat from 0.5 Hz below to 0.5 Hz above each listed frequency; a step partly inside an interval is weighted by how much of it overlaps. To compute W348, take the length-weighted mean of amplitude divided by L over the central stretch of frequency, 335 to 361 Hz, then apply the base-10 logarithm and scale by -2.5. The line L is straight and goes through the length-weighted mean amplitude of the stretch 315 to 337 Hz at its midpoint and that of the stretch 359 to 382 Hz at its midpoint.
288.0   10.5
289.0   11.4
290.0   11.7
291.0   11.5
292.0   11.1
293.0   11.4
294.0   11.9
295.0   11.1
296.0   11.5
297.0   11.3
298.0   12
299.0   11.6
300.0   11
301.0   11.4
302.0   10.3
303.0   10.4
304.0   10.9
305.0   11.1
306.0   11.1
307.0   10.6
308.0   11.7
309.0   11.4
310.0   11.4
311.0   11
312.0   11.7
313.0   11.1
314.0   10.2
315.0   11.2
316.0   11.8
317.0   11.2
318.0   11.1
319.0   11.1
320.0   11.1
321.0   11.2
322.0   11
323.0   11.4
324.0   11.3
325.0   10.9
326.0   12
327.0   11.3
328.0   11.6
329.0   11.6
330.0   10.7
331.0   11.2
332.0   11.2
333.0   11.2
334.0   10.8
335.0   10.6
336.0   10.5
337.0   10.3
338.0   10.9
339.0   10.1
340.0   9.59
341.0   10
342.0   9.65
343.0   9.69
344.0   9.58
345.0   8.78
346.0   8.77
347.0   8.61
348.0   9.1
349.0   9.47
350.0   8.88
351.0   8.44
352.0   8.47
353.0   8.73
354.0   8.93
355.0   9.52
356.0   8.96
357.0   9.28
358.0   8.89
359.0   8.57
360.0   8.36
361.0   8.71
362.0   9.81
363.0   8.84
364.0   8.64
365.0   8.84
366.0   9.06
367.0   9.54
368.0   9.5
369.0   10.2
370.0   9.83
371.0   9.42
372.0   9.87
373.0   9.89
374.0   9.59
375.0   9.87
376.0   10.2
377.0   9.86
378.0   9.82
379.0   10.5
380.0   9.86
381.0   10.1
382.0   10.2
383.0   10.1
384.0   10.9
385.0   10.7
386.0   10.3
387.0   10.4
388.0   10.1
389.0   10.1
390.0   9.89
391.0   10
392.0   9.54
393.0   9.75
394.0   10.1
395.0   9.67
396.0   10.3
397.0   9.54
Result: 0.12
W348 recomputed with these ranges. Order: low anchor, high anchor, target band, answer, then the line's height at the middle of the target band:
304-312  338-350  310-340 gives -0.071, 10.4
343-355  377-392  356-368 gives 0.049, 9.4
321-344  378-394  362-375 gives 0.097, 10.4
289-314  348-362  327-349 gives -0.061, 9.65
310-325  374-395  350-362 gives 0.191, 10.6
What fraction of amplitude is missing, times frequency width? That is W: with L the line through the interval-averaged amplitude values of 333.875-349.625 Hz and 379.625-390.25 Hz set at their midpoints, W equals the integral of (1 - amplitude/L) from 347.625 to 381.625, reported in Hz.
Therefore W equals 2.3 Hz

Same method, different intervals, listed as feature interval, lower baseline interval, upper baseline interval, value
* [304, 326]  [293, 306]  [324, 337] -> 0.0 Hz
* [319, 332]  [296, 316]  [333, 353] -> -1.2 Hz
